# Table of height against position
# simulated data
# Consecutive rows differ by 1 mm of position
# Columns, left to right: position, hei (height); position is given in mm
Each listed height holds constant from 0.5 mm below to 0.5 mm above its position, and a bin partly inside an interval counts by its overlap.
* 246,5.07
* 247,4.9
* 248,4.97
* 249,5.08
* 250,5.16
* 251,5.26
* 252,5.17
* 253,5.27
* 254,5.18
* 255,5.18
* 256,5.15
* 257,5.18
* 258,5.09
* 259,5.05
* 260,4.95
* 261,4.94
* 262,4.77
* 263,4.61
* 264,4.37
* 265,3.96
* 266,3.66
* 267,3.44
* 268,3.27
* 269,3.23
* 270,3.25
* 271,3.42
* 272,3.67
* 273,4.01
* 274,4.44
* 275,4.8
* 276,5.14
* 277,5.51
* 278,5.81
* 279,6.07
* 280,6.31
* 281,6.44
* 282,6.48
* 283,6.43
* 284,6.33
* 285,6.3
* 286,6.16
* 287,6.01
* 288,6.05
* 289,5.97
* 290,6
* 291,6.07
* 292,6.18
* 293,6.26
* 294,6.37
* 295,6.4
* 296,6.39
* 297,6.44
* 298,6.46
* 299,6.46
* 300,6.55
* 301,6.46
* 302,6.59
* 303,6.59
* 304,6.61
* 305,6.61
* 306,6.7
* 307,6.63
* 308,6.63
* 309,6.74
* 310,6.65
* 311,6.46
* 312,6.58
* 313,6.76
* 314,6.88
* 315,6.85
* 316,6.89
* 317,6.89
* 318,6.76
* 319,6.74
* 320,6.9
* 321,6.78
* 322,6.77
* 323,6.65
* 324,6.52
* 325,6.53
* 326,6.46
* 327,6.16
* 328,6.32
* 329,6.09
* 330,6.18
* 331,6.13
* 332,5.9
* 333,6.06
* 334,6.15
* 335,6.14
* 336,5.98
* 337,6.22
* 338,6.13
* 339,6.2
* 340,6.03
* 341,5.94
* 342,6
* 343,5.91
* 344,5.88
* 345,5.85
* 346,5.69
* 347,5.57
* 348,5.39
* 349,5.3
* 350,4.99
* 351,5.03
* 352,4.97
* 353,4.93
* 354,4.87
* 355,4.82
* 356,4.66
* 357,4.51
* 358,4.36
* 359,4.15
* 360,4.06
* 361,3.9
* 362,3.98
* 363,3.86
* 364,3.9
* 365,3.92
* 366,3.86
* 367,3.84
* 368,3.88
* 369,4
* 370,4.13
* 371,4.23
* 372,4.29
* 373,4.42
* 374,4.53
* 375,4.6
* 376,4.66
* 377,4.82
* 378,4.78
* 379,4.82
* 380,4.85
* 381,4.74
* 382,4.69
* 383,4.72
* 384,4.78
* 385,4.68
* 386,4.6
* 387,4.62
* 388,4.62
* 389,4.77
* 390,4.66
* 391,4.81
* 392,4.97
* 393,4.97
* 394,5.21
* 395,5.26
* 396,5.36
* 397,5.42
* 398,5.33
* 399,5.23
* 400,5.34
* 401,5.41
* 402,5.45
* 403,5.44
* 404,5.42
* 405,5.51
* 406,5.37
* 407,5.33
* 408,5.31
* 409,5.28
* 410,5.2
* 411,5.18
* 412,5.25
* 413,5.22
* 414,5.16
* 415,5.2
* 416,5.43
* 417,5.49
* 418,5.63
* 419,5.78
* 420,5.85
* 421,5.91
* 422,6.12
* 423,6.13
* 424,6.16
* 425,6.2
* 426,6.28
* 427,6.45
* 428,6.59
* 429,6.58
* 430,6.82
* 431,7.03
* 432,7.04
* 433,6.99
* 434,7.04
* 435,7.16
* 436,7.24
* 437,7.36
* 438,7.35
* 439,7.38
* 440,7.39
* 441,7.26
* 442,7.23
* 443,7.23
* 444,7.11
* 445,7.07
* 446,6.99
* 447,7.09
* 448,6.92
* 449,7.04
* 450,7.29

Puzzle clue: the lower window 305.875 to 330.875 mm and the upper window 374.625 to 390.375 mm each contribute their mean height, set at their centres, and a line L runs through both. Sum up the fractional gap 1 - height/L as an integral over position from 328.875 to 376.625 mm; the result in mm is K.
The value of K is 5.0 mm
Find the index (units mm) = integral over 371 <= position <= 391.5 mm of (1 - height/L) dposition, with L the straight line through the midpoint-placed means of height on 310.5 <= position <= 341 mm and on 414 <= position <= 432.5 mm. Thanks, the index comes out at 5.2 mm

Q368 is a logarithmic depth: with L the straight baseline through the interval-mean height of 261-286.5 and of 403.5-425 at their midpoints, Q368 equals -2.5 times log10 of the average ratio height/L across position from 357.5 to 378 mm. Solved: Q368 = 0.26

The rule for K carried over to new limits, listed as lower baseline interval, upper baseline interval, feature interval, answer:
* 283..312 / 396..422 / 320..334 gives -0.5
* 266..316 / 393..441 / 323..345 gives -0.9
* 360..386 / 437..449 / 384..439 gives 1.9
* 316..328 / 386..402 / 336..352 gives 1.1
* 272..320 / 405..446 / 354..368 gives 4.7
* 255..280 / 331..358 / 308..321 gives -4.0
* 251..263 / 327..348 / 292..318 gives -4.4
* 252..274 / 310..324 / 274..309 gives -3.7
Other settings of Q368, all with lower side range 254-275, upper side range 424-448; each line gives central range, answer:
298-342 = -0.24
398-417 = 0.22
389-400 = 0.23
